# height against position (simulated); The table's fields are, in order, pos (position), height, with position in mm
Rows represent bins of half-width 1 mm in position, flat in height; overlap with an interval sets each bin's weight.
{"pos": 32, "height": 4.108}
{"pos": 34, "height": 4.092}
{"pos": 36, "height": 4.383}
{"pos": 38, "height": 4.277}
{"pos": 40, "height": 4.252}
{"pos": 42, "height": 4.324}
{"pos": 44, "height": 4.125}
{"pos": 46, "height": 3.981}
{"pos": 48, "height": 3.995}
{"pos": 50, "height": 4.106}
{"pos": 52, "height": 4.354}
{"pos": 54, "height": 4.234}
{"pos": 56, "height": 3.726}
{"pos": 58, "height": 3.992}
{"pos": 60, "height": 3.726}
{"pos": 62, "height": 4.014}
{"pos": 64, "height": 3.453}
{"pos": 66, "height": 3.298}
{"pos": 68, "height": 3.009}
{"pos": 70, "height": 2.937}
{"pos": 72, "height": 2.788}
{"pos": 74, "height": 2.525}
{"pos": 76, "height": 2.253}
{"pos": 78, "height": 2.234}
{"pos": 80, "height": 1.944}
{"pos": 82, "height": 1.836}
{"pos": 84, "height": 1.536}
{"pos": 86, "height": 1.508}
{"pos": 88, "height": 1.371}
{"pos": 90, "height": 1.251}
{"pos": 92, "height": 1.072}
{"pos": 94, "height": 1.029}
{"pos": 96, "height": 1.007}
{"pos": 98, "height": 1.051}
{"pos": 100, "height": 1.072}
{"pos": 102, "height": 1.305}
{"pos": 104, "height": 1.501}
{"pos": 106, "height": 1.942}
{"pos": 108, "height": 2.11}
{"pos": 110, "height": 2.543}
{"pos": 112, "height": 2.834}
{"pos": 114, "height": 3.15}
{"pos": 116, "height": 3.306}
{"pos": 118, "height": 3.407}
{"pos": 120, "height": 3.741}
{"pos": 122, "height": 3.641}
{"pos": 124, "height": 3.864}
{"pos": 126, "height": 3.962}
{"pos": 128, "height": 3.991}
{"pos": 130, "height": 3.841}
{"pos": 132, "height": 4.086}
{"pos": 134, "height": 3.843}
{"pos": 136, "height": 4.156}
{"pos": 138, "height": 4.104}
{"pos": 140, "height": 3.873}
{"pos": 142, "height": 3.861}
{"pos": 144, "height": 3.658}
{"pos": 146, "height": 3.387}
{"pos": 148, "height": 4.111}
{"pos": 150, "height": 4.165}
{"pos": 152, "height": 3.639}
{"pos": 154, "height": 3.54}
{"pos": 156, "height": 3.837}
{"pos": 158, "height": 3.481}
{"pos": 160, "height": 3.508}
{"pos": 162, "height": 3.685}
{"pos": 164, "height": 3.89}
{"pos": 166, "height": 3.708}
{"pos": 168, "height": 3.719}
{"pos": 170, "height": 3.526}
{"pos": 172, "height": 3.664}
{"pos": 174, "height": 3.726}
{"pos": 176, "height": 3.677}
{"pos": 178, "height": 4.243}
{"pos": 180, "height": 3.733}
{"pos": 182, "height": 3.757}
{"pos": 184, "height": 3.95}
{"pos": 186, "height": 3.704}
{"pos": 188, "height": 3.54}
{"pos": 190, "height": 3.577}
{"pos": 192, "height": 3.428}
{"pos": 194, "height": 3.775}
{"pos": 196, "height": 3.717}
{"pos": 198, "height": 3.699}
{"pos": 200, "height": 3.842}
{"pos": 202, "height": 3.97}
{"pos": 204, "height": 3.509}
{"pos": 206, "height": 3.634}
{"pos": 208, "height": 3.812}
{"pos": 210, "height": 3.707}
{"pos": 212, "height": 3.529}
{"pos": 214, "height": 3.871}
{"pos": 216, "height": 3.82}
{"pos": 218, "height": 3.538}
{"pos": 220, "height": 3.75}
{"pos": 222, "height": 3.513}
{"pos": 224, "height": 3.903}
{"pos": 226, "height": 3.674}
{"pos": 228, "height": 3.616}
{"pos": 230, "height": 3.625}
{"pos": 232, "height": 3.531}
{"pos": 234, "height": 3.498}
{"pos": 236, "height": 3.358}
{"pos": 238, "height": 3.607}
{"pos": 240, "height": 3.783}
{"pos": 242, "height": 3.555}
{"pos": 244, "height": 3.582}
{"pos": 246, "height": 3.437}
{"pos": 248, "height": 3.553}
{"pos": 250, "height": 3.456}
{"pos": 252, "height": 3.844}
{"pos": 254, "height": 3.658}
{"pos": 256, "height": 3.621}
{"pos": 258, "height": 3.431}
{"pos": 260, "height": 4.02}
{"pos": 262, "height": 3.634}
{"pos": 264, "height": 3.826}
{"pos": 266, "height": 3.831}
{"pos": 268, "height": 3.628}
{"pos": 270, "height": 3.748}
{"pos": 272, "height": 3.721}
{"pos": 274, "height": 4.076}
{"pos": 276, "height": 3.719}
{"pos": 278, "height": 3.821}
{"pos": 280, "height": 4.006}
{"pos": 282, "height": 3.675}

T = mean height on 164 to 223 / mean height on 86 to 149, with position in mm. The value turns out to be 1.32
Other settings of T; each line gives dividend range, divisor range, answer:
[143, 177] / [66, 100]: 2.00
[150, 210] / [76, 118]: 2.03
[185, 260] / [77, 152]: 1.33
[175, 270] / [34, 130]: 1.26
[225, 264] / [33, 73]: 0.94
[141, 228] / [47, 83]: 1.15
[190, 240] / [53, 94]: 1.41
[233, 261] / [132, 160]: 0.94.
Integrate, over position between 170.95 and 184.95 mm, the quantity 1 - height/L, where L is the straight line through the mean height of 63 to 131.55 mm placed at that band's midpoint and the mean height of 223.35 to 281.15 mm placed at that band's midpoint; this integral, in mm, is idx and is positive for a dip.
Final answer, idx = -3.3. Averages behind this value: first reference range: 2.43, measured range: 3.82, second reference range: 3.68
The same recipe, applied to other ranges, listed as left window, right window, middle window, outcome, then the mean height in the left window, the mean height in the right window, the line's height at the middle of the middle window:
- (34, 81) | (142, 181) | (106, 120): 3.0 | 3.57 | 3.73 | 3.66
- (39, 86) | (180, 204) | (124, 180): -3.5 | 3.29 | 3.71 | 3.58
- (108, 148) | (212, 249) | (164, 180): -0.6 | 3.62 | 3.62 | 3.62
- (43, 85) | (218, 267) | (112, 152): -4.4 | 3.24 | 3.64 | 3.39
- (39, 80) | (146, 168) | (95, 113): 9.5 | 3.53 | 3.74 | 3.62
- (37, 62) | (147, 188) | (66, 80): 4.9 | 4.09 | 3.76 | 4.02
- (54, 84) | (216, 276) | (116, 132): -2.9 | 2.97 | 3.66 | 3.19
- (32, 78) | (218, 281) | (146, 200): -0.6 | 3.7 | 3.68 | 3.68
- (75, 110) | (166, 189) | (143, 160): -3.6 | 1.56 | 3.75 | 3.08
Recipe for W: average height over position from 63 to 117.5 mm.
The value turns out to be 2.08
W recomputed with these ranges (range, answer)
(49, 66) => 3.91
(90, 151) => 2.96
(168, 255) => 3.67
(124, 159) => 3.86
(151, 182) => 3.71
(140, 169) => 3.73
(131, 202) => 3.77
